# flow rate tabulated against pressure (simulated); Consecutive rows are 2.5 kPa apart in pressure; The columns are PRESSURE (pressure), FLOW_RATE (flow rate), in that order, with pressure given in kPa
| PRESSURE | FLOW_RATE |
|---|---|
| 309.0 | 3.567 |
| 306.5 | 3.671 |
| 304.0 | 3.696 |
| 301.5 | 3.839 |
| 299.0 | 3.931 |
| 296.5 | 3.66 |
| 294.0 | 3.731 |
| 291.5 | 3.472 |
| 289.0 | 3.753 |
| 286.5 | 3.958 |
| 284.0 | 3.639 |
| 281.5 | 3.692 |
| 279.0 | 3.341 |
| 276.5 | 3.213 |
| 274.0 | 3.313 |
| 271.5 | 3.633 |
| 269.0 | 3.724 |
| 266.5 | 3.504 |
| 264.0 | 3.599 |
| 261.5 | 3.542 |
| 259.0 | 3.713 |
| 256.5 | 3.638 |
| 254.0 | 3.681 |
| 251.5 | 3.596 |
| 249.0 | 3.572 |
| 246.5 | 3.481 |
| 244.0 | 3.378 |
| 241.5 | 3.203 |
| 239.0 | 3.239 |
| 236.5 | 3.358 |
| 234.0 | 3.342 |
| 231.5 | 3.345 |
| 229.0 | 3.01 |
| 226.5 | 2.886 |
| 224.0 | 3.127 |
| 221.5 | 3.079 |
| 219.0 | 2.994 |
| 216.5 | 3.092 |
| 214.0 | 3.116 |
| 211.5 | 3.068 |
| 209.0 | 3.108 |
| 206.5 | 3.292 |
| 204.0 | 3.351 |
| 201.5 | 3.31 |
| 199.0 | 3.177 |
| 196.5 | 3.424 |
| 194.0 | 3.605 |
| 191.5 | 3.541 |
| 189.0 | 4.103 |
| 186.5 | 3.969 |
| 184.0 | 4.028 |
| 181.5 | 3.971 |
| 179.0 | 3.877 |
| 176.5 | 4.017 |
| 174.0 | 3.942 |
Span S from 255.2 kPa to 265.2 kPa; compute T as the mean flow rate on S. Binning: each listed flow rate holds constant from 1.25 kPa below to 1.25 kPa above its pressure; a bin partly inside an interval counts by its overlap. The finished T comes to 3.62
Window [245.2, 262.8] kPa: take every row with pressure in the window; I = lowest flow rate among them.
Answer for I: 3.481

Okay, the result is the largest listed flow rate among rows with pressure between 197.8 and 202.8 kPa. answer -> 3.31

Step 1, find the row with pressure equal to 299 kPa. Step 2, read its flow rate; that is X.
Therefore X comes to 3.931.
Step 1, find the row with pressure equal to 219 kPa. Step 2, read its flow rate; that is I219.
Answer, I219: 2.994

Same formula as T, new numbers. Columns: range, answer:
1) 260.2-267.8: 3.55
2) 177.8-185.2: 3.96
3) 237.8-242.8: 3.22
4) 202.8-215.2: 3.19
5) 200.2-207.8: 3.32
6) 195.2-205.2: 3.32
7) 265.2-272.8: 3.62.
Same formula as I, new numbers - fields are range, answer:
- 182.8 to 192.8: 3.541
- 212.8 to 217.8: 3.092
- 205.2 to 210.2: 3.108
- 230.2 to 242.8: 3.203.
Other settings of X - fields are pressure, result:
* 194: 3.605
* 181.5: 3.971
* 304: 3.696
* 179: 3.877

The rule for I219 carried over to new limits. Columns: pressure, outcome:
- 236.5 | 3.358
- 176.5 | 4.017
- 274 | 3.313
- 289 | 3.753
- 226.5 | 2.886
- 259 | 3.713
